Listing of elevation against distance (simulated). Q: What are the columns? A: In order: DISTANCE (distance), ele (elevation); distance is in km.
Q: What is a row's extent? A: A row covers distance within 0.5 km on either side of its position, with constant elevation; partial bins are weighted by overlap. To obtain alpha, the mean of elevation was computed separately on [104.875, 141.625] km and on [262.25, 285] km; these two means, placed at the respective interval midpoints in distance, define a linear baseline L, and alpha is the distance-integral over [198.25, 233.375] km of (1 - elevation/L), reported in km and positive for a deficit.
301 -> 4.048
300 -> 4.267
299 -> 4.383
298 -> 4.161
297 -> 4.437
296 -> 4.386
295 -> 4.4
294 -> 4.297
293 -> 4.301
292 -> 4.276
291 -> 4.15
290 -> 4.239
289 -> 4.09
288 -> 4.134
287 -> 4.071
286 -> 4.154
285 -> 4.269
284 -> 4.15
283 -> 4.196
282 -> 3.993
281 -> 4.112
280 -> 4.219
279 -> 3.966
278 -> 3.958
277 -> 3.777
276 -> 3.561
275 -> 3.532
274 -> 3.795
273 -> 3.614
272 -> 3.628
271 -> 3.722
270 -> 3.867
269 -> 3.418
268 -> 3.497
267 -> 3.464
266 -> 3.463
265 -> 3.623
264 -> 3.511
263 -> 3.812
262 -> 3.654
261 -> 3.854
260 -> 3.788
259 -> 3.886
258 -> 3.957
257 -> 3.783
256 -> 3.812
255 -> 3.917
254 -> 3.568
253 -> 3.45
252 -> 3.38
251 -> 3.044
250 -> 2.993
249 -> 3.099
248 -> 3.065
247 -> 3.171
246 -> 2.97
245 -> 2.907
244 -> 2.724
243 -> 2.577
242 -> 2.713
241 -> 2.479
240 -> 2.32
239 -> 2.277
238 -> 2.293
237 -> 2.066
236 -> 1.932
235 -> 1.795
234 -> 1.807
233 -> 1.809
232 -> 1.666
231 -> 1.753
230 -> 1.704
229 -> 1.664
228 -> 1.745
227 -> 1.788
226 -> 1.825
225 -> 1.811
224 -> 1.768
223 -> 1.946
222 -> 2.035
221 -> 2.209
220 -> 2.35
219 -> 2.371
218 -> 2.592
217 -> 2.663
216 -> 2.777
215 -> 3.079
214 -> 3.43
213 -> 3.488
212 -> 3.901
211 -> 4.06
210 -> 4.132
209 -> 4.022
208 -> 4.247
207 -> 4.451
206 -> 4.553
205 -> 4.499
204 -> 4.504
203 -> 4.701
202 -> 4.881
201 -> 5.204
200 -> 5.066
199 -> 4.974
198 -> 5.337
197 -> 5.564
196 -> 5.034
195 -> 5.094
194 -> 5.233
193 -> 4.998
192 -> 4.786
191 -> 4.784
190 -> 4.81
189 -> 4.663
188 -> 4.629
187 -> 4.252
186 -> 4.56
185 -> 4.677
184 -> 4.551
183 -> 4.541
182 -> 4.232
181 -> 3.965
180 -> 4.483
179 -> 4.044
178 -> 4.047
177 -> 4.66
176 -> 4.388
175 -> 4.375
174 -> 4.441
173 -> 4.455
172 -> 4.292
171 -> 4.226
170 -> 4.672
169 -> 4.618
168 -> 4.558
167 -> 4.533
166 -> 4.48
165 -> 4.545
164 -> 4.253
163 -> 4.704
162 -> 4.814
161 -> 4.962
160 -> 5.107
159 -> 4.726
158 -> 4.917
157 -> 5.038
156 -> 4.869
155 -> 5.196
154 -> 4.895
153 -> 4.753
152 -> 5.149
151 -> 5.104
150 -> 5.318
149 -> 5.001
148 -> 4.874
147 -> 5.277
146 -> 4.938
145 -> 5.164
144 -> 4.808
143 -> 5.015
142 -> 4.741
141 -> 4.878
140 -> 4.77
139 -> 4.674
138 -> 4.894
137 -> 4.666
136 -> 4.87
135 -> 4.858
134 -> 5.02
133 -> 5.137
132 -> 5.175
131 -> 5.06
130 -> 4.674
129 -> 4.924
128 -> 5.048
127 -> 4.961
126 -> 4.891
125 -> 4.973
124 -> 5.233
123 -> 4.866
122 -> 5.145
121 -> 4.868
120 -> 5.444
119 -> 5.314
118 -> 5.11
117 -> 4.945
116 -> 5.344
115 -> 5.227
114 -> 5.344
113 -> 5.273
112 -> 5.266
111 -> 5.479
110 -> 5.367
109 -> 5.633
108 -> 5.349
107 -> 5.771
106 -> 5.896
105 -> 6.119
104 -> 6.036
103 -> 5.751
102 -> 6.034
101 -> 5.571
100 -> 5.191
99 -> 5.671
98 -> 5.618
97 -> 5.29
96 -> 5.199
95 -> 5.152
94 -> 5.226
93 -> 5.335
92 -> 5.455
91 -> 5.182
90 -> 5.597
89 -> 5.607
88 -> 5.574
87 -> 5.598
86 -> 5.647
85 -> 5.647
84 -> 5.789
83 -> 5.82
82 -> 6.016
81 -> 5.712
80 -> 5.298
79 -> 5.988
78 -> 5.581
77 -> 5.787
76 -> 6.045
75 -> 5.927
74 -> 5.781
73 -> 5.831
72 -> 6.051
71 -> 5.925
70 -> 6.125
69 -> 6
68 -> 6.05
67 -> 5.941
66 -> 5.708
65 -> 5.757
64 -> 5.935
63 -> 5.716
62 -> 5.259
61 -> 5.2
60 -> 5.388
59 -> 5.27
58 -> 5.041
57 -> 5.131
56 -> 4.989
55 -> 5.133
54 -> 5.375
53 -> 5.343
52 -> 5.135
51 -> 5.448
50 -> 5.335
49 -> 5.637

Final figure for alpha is 9.6 km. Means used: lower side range 5.14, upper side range 3.78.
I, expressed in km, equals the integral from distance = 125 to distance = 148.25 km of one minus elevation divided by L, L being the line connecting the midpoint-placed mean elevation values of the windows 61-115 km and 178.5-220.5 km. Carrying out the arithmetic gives 0.59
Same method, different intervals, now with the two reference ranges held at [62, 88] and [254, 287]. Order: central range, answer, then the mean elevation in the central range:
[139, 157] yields 0.30 km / 4.98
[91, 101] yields 0.44 km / 5.35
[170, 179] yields 0.81 km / 4.36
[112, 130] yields 0.80 km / 5.1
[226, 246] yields 9.79 km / 2.12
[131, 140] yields 0.49 km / 4.91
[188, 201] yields -1.23 km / 5.02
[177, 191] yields 0.75 km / 4.44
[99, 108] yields -0.40 km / 5.76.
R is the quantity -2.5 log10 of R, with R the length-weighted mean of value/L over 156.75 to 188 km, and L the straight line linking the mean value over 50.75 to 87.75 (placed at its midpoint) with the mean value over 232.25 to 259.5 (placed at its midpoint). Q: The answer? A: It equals -0.13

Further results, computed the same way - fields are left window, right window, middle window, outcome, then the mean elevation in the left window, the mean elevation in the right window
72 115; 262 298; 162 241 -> 0.25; 5.61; 3.94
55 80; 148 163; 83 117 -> -0.02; 5.67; 4.98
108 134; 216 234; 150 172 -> -0.21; 5.15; 2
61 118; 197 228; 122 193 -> -0.08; 5.62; 3.49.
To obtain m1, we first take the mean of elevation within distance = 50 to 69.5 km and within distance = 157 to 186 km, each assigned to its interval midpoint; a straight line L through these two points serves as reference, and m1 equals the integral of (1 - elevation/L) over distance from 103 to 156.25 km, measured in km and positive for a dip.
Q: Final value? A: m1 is -2.8 km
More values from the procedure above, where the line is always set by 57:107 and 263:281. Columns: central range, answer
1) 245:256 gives 1.81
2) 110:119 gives 0.11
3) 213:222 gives 3.32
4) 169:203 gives -0.65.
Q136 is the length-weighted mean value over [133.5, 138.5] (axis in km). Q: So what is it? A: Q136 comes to 4.86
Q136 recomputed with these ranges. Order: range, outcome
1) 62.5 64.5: 5.83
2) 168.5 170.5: 4.64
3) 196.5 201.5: 5.23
